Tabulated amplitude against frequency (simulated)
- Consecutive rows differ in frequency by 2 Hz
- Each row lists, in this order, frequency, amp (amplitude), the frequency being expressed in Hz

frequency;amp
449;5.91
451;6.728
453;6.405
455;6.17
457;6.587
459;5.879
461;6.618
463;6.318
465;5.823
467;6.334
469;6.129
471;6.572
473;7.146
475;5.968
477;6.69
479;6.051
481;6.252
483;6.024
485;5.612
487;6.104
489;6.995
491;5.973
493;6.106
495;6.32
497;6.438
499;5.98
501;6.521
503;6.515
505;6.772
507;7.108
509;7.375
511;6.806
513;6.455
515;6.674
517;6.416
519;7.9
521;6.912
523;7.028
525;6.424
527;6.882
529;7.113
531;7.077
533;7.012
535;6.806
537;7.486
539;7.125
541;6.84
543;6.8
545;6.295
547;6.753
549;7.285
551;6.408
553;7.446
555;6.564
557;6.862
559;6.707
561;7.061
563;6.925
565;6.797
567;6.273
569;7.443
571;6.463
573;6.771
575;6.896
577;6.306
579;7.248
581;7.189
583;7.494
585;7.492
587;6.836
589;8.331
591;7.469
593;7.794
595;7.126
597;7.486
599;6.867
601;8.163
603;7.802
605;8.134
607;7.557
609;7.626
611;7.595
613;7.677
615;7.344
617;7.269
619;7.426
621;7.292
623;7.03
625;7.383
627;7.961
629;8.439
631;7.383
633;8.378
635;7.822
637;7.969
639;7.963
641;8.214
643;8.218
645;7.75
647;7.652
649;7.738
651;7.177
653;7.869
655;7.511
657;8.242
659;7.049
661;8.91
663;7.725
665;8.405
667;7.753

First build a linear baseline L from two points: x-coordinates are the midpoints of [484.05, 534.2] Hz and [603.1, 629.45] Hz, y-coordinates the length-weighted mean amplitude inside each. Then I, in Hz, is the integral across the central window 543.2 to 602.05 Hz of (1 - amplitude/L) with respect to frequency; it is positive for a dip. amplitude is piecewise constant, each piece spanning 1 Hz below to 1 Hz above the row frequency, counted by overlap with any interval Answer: 1.3 Hz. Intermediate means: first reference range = 6.66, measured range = 7.06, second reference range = 7.58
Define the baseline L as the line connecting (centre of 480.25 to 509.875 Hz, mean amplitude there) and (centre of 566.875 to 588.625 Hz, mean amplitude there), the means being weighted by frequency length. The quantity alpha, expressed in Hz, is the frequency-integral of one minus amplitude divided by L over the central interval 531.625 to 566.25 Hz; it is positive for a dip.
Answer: -0.46 Hz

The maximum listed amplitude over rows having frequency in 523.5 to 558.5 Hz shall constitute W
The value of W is 7.486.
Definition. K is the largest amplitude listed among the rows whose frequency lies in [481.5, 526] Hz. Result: 7.9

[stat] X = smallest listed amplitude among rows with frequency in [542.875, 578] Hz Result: 6.273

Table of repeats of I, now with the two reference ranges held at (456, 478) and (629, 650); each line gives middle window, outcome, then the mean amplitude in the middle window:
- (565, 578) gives 1.10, 6.7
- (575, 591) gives 0.35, 7.26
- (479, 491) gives 0.67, 6.17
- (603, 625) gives 0.56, 7.5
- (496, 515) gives 0.16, 6.66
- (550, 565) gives 0.71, 6.85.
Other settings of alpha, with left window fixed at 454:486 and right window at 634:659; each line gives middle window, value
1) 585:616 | -0.74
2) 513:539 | -0.81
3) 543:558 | 0.36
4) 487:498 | 0.20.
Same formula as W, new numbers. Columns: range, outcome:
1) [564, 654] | 8.439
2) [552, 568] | 7.446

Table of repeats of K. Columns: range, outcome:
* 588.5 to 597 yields 8.331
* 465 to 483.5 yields 7.146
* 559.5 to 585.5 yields 7.494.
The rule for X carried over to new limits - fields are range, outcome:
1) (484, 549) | 5.612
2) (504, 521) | 6.416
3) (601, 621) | 7.269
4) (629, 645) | 7.383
